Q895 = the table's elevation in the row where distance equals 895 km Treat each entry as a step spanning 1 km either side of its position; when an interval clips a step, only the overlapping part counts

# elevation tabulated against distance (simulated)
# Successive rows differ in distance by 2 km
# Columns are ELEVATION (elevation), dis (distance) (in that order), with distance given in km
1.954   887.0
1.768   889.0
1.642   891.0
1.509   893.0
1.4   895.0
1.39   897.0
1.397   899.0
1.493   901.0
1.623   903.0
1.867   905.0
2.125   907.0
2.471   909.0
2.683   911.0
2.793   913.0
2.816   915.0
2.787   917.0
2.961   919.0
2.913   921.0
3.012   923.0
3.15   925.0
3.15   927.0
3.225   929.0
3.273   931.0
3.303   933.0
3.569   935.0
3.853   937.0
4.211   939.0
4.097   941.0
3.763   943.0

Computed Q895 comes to 1.4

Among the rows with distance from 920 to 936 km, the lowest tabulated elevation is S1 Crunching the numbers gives 2.913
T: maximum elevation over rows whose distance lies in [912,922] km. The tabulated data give 2.961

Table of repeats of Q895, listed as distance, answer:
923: 3.012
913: 2.793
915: 2.816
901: 1.493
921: 2.913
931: 3.273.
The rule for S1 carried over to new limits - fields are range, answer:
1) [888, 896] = 1.4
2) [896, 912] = 1.39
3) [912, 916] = 2.793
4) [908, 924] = 2.471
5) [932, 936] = 3.303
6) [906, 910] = 2.125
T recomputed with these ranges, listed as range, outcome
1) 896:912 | 2.683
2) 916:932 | 3.273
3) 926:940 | 4.211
